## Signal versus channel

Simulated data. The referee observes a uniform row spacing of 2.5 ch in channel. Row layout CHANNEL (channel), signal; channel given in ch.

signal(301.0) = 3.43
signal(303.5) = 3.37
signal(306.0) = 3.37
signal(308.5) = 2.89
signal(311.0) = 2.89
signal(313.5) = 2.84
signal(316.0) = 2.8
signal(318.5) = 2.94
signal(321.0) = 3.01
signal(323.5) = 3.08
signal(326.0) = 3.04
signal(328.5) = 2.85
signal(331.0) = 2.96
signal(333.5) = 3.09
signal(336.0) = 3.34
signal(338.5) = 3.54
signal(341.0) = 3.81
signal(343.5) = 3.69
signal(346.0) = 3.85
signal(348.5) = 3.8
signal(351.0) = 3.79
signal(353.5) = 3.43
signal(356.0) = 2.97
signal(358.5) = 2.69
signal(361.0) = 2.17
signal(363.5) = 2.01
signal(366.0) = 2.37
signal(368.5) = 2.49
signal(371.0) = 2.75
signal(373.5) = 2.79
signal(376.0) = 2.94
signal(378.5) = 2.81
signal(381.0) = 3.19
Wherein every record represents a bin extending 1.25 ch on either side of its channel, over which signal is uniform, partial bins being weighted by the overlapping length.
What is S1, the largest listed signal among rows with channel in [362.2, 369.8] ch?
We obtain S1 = 2.49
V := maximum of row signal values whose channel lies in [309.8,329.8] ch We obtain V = 3.08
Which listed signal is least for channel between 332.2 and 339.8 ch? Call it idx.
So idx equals 3.09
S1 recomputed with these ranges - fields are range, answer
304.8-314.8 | 3.37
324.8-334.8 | 3.09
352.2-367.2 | 3.43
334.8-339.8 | 3.54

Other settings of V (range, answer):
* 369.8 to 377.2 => 2.94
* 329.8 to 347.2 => 3.85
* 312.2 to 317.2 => 2.84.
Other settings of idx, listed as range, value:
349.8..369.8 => 2.01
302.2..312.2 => 2.89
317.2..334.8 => 2.85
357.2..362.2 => 2.17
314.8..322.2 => 2.8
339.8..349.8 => 3.69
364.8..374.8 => 2.37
